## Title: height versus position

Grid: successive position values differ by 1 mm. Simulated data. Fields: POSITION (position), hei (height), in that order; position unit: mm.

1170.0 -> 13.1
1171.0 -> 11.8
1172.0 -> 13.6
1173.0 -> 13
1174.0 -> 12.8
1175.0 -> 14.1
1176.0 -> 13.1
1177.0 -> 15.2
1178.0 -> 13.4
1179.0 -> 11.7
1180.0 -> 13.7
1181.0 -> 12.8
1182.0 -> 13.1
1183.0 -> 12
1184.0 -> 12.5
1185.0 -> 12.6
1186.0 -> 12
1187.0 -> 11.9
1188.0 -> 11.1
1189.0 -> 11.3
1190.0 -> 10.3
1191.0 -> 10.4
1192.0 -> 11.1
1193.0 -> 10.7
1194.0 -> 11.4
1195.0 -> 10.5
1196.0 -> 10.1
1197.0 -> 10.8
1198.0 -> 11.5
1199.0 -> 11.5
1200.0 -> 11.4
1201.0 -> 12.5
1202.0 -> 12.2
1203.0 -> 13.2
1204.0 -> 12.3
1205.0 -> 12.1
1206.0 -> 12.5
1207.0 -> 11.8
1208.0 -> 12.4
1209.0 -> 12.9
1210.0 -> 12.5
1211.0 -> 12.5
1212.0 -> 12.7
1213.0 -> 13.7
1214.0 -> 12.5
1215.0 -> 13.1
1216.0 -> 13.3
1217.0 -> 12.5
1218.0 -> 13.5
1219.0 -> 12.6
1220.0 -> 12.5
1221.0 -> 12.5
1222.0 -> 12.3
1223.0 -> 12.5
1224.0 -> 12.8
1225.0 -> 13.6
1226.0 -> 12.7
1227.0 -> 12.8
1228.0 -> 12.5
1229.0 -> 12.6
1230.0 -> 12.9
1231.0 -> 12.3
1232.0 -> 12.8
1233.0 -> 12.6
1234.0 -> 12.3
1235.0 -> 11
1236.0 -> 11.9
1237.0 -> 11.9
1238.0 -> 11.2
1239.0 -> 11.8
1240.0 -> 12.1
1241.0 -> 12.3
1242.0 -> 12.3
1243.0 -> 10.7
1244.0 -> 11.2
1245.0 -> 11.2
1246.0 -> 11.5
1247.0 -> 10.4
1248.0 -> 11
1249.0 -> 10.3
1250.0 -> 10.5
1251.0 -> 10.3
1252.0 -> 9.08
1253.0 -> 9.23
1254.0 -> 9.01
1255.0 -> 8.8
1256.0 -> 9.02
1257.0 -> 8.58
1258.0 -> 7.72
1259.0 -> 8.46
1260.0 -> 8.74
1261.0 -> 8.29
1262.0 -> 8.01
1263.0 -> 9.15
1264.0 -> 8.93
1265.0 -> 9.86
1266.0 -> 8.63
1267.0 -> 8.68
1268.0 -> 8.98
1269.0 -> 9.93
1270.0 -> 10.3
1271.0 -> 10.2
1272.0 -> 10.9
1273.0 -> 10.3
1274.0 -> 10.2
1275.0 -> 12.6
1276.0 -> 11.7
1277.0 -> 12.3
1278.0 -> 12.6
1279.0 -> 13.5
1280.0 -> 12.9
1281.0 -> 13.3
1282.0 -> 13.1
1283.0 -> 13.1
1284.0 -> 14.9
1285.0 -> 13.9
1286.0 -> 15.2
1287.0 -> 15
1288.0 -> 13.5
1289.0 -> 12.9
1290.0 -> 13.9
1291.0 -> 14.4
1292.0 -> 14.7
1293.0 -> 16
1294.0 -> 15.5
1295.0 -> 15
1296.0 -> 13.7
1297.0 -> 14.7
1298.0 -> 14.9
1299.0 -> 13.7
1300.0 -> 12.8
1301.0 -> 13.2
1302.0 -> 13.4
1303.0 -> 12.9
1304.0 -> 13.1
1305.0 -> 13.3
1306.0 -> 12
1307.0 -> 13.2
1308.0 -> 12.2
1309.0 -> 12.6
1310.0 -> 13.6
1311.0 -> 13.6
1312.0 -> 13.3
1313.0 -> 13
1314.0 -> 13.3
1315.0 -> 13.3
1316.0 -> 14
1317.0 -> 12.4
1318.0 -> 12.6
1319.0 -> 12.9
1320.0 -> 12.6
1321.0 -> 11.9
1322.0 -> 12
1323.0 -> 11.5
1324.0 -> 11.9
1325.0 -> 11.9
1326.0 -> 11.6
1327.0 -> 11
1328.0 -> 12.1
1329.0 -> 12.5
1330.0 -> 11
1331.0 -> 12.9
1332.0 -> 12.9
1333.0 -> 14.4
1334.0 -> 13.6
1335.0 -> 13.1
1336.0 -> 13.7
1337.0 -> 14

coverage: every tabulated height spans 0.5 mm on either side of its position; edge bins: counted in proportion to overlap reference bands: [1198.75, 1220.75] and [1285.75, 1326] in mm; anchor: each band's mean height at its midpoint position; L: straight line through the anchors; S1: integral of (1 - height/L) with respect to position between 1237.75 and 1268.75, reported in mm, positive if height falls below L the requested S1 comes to 7.33 mm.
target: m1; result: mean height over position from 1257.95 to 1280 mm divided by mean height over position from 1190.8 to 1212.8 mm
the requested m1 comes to 0.9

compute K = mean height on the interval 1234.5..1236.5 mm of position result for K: 11.4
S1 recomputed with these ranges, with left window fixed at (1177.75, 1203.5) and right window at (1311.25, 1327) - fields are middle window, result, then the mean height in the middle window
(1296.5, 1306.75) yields -0.8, 13.4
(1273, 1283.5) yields -0.1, 12.4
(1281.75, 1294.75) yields -2.1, 14.4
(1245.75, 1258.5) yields 2.6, 9.61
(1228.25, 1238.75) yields -0.1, 12.2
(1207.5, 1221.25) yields -1.1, 12.8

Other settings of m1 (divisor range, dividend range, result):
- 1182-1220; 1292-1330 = 1.09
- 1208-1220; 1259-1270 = 0.70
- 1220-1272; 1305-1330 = 1.16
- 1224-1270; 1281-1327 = 1.26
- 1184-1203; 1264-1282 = 0.97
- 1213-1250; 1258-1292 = 0.94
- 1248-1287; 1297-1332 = 1.20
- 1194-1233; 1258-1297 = 0.96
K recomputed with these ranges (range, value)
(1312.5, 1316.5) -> 13.4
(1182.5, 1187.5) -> 12.2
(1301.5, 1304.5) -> 13.1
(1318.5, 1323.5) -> 12.2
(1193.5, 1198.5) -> 10.9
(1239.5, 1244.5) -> 11.7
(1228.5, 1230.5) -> 12.8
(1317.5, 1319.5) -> 12.8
